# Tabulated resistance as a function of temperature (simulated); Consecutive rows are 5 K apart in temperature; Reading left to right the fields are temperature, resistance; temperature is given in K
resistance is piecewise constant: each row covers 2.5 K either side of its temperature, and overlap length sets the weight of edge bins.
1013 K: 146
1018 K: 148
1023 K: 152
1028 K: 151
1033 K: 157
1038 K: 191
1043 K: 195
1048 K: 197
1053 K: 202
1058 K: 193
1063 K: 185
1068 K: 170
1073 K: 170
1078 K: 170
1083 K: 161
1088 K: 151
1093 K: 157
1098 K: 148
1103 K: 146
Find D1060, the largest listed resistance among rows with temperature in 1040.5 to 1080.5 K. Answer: 202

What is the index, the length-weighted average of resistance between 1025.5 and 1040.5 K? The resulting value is 166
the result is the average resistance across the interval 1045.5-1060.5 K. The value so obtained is 197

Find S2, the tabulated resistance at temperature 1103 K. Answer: 146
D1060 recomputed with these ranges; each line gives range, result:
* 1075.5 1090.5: 170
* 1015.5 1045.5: 195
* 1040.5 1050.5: 197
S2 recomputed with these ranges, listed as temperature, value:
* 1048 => 197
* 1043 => 195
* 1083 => 161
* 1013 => 146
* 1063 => 185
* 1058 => 193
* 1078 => 170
